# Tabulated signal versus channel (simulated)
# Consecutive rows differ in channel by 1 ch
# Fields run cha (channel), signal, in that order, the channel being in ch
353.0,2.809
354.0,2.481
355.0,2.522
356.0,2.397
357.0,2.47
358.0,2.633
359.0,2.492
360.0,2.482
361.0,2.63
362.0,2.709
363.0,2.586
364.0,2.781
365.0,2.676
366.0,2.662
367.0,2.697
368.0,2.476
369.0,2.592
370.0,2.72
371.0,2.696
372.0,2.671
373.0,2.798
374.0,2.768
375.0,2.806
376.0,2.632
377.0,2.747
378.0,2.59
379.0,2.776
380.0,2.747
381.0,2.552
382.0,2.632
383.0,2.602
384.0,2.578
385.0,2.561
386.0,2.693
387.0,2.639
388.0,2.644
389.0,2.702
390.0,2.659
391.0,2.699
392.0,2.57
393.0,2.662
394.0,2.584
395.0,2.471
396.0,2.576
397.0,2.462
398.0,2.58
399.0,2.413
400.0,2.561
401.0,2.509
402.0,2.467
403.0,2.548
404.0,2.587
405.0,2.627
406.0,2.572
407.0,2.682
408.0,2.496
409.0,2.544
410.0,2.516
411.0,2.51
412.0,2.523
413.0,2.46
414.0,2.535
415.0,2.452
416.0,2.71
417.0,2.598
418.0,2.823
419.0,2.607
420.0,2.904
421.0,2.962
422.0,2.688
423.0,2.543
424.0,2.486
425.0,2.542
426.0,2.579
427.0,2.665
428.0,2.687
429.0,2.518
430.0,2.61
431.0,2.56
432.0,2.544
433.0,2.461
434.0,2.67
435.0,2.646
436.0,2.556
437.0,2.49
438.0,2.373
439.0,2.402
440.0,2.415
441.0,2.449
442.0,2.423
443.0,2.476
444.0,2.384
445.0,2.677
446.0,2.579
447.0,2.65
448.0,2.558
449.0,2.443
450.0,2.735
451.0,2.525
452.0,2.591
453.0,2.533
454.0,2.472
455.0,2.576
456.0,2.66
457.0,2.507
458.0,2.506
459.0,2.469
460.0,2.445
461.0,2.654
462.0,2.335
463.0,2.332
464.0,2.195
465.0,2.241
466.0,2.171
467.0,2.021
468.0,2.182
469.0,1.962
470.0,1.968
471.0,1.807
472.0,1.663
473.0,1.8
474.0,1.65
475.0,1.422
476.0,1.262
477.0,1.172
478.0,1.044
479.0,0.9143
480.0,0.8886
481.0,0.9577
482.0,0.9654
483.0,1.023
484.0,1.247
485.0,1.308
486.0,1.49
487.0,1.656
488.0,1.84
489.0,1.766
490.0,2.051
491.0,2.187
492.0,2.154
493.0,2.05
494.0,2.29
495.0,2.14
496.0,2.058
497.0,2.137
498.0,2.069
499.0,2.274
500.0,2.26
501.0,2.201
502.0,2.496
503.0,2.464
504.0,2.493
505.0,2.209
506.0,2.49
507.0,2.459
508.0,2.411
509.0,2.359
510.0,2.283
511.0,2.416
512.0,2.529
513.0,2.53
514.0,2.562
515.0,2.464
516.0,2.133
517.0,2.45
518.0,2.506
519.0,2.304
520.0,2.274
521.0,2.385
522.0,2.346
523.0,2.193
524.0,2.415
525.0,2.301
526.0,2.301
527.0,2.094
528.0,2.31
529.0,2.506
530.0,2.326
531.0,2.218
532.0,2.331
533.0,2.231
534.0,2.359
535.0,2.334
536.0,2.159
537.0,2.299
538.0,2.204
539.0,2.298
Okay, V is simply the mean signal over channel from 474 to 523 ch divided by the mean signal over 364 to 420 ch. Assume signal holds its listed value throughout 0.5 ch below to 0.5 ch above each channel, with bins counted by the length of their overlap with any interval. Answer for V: 0.76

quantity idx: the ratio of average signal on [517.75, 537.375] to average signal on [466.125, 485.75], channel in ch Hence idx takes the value 1.6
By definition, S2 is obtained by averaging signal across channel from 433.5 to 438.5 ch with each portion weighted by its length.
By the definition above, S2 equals 2.55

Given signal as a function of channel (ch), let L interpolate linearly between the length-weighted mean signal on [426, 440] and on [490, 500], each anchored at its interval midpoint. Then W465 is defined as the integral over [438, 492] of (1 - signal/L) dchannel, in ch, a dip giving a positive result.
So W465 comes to 7.4 ch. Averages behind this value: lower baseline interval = 2.55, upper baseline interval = 2.15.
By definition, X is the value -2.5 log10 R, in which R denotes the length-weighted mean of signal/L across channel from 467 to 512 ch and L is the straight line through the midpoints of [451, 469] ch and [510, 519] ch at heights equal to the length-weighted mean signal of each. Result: 0.28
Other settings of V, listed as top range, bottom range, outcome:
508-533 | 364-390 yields 0.88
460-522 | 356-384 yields 0.76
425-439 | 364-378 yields 0.95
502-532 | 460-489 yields 1.42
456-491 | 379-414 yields 0.69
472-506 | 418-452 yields 0.69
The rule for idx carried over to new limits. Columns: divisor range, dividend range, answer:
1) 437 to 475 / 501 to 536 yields 1.01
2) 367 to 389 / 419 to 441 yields 0.97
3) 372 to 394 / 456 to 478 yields 0.76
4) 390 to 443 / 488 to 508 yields 0.86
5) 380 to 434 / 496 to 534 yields 0.90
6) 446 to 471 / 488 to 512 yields 0.94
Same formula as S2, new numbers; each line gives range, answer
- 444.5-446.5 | 2.63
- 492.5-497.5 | 2.14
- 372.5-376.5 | 2.75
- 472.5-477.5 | 1.46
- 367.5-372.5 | 2.63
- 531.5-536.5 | 2.28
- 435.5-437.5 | 2.52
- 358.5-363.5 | 2.58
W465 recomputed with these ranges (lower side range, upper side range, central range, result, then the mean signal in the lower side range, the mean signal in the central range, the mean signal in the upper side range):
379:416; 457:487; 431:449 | -3.6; 2.58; 2.51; 1.74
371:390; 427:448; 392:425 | 0.3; 2.67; 2.58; 2.53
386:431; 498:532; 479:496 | 5.6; 2.6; 1.62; 2.36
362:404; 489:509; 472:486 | 6.6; 2.63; 1.23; 2.25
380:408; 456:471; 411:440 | -1.6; 2.59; 2.59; 2.28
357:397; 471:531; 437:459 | -2.3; 2.64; 2.52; 2.02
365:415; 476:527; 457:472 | 0.0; 2.61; 2.22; 2.03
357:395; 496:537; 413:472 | 0.4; 2.65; 2.48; 2.34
